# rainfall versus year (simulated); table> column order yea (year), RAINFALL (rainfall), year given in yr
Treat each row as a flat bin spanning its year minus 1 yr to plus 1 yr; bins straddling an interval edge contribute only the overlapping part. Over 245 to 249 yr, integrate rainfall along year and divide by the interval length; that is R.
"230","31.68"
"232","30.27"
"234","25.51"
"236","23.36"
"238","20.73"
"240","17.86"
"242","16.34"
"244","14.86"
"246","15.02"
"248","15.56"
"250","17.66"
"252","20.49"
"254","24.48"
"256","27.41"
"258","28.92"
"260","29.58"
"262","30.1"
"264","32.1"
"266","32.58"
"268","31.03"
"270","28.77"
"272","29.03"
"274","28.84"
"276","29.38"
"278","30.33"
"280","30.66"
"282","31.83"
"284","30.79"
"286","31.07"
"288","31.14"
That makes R 15.3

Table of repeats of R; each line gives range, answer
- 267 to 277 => 29.4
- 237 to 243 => 18.3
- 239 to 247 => 16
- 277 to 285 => 30.9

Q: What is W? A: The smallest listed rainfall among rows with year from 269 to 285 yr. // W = 28.77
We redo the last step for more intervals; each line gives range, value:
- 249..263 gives 17.66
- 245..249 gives 15.02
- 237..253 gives 14.86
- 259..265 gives 29.58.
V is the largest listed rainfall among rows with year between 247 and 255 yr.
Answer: 24.48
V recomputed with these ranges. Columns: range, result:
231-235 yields 30.27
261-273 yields 32.58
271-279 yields 30.33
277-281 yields 30.66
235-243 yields 23.36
